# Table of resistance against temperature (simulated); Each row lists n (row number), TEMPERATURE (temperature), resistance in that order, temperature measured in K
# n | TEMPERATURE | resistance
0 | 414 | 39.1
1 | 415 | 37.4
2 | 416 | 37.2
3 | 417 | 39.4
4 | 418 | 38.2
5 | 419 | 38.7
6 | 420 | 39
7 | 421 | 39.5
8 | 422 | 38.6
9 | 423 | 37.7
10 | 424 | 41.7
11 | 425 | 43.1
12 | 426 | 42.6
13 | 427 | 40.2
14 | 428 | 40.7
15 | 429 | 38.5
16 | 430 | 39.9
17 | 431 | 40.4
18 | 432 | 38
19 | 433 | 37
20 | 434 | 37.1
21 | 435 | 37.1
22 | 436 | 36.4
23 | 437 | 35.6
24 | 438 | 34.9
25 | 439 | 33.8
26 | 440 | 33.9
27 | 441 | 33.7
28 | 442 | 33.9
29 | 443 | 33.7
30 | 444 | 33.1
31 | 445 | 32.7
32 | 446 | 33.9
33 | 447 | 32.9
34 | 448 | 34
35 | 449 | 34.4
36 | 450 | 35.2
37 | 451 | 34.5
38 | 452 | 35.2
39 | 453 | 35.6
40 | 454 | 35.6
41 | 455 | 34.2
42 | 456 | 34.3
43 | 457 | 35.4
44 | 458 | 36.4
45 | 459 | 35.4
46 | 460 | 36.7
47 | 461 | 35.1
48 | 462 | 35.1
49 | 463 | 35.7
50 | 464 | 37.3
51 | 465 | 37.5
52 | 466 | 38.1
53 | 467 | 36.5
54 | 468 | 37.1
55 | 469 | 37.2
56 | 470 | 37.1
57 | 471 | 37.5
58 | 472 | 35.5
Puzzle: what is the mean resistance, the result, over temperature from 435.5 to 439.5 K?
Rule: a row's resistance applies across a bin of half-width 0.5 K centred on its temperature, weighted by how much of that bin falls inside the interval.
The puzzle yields 35.2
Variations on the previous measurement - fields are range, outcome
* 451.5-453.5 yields 35.4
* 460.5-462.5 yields 35.1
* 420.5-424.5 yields 39.4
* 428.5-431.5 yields 39.6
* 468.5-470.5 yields 37.2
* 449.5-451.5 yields 34.9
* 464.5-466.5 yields 37.8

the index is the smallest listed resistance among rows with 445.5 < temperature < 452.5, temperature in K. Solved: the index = 32.9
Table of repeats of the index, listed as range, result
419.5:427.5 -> 37.7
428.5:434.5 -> 37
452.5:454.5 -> 35.6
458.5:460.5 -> 35.4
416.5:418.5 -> 38.2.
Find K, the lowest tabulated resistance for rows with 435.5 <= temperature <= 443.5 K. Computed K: 33.7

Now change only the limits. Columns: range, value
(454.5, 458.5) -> 34.2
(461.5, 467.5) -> 35.1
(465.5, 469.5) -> 36.5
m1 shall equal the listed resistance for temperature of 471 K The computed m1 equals 37.5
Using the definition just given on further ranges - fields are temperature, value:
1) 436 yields 36.4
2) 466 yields 38.1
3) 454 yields 35.6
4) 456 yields 34.3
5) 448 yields 34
